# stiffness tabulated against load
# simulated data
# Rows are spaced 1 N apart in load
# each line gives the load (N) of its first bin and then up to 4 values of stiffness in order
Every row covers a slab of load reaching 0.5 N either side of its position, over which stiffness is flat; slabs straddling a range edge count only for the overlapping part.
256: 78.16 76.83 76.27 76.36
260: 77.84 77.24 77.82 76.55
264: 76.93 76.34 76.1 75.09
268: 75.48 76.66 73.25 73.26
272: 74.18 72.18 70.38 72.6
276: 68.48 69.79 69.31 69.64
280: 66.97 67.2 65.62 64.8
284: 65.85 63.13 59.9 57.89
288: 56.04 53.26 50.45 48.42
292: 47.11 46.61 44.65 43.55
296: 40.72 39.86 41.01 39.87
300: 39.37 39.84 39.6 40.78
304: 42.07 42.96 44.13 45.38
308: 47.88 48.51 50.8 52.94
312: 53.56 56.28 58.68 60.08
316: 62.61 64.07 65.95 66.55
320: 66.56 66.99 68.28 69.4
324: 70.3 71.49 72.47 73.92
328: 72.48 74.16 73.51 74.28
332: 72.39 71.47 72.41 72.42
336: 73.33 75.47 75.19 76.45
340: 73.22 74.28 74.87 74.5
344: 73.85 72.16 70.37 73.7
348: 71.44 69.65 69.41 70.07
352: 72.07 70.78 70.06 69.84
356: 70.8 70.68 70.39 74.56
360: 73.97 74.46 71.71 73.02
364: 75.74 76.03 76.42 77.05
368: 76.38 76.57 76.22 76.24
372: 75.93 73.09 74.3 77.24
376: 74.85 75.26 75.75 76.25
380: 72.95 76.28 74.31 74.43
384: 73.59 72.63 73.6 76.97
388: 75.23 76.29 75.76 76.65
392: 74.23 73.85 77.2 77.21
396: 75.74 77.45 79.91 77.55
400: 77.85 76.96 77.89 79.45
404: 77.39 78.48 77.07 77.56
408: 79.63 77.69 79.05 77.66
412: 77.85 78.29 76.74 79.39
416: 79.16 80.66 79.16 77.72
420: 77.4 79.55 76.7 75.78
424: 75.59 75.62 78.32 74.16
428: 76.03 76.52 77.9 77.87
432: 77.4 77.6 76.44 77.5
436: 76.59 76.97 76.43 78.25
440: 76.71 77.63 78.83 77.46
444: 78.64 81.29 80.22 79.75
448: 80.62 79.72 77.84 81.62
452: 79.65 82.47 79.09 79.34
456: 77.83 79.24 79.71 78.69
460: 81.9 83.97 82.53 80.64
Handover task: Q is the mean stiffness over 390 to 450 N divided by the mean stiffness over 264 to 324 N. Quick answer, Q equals 1.32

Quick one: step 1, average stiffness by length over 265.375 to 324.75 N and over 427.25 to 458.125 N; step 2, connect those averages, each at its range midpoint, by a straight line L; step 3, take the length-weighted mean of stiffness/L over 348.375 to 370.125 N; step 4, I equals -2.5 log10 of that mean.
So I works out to -0.09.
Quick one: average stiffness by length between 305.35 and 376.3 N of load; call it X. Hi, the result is 69.5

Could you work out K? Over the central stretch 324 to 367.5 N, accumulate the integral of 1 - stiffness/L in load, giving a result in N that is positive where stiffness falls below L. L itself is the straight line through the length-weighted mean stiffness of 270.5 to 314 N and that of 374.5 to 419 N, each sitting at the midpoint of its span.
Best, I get -4.6 N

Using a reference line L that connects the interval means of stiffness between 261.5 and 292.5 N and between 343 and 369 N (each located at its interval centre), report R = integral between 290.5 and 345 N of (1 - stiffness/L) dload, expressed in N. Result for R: 8.1 N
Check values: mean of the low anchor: 67.4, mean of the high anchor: 72.7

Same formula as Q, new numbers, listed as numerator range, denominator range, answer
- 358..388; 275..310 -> 1.43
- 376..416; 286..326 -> 1.45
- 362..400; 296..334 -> 1.31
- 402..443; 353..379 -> 1.05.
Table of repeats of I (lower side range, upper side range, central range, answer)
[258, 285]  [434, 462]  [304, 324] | 0.28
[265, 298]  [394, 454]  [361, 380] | -0.05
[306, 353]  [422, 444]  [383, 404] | -0.04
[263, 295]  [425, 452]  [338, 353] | -0.03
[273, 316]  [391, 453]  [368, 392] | -0.08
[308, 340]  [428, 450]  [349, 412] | -0.04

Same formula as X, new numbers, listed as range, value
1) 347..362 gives 71.4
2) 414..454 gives 78.1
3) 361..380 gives 75.4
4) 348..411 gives 75.1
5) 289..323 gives 50.8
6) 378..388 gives 74.7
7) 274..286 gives 67.4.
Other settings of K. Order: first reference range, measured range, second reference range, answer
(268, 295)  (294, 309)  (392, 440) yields 5.3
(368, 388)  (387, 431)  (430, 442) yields -0.6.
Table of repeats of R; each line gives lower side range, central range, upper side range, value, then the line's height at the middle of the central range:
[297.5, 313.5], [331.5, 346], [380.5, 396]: -4.1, 57.3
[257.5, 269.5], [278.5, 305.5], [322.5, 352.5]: 8.7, 75.1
